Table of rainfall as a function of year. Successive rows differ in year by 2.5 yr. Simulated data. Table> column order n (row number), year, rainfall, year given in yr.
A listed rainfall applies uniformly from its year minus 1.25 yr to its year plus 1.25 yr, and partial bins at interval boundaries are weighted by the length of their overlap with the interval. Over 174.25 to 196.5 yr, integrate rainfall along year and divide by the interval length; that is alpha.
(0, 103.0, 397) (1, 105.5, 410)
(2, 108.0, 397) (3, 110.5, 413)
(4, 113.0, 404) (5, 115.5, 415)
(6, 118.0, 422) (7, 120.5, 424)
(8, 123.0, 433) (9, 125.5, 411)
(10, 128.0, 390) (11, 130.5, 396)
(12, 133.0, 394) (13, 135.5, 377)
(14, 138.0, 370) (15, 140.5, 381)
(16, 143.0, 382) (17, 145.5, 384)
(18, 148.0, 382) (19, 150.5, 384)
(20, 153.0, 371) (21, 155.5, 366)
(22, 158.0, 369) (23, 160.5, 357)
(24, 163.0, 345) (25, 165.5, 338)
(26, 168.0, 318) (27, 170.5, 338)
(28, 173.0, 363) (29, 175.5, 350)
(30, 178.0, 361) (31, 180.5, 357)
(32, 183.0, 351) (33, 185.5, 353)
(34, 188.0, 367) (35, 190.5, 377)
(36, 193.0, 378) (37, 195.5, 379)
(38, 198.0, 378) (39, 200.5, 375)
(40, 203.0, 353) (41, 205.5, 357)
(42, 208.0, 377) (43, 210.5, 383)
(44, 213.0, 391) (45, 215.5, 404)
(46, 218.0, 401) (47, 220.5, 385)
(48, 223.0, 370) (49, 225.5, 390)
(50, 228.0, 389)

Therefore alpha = 363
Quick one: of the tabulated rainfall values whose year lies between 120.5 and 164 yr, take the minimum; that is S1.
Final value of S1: 345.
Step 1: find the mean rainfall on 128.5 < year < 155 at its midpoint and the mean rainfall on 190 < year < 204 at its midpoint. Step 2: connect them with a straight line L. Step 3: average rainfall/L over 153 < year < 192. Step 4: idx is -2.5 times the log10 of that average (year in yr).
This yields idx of 0.07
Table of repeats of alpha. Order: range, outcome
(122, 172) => 374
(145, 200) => 362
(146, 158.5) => 375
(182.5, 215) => 372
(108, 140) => 403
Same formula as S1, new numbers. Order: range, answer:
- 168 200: 318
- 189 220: 353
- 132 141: 370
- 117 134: 390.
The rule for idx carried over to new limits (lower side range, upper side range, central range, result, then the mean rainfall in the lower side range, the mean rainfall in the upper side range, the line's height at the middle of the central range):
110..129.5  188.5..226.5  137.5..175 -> 0.11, 414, 380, 400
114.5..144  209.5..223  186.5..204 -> 0.06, 400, 391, 393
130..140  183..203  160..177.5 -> 0.09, 383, 370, 375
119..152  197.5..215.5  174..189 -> 0.07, 393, 375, 382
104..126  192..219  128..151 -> 0.06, 414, 379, 405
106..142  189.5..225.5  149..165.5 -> 0.08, 402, 380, 393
